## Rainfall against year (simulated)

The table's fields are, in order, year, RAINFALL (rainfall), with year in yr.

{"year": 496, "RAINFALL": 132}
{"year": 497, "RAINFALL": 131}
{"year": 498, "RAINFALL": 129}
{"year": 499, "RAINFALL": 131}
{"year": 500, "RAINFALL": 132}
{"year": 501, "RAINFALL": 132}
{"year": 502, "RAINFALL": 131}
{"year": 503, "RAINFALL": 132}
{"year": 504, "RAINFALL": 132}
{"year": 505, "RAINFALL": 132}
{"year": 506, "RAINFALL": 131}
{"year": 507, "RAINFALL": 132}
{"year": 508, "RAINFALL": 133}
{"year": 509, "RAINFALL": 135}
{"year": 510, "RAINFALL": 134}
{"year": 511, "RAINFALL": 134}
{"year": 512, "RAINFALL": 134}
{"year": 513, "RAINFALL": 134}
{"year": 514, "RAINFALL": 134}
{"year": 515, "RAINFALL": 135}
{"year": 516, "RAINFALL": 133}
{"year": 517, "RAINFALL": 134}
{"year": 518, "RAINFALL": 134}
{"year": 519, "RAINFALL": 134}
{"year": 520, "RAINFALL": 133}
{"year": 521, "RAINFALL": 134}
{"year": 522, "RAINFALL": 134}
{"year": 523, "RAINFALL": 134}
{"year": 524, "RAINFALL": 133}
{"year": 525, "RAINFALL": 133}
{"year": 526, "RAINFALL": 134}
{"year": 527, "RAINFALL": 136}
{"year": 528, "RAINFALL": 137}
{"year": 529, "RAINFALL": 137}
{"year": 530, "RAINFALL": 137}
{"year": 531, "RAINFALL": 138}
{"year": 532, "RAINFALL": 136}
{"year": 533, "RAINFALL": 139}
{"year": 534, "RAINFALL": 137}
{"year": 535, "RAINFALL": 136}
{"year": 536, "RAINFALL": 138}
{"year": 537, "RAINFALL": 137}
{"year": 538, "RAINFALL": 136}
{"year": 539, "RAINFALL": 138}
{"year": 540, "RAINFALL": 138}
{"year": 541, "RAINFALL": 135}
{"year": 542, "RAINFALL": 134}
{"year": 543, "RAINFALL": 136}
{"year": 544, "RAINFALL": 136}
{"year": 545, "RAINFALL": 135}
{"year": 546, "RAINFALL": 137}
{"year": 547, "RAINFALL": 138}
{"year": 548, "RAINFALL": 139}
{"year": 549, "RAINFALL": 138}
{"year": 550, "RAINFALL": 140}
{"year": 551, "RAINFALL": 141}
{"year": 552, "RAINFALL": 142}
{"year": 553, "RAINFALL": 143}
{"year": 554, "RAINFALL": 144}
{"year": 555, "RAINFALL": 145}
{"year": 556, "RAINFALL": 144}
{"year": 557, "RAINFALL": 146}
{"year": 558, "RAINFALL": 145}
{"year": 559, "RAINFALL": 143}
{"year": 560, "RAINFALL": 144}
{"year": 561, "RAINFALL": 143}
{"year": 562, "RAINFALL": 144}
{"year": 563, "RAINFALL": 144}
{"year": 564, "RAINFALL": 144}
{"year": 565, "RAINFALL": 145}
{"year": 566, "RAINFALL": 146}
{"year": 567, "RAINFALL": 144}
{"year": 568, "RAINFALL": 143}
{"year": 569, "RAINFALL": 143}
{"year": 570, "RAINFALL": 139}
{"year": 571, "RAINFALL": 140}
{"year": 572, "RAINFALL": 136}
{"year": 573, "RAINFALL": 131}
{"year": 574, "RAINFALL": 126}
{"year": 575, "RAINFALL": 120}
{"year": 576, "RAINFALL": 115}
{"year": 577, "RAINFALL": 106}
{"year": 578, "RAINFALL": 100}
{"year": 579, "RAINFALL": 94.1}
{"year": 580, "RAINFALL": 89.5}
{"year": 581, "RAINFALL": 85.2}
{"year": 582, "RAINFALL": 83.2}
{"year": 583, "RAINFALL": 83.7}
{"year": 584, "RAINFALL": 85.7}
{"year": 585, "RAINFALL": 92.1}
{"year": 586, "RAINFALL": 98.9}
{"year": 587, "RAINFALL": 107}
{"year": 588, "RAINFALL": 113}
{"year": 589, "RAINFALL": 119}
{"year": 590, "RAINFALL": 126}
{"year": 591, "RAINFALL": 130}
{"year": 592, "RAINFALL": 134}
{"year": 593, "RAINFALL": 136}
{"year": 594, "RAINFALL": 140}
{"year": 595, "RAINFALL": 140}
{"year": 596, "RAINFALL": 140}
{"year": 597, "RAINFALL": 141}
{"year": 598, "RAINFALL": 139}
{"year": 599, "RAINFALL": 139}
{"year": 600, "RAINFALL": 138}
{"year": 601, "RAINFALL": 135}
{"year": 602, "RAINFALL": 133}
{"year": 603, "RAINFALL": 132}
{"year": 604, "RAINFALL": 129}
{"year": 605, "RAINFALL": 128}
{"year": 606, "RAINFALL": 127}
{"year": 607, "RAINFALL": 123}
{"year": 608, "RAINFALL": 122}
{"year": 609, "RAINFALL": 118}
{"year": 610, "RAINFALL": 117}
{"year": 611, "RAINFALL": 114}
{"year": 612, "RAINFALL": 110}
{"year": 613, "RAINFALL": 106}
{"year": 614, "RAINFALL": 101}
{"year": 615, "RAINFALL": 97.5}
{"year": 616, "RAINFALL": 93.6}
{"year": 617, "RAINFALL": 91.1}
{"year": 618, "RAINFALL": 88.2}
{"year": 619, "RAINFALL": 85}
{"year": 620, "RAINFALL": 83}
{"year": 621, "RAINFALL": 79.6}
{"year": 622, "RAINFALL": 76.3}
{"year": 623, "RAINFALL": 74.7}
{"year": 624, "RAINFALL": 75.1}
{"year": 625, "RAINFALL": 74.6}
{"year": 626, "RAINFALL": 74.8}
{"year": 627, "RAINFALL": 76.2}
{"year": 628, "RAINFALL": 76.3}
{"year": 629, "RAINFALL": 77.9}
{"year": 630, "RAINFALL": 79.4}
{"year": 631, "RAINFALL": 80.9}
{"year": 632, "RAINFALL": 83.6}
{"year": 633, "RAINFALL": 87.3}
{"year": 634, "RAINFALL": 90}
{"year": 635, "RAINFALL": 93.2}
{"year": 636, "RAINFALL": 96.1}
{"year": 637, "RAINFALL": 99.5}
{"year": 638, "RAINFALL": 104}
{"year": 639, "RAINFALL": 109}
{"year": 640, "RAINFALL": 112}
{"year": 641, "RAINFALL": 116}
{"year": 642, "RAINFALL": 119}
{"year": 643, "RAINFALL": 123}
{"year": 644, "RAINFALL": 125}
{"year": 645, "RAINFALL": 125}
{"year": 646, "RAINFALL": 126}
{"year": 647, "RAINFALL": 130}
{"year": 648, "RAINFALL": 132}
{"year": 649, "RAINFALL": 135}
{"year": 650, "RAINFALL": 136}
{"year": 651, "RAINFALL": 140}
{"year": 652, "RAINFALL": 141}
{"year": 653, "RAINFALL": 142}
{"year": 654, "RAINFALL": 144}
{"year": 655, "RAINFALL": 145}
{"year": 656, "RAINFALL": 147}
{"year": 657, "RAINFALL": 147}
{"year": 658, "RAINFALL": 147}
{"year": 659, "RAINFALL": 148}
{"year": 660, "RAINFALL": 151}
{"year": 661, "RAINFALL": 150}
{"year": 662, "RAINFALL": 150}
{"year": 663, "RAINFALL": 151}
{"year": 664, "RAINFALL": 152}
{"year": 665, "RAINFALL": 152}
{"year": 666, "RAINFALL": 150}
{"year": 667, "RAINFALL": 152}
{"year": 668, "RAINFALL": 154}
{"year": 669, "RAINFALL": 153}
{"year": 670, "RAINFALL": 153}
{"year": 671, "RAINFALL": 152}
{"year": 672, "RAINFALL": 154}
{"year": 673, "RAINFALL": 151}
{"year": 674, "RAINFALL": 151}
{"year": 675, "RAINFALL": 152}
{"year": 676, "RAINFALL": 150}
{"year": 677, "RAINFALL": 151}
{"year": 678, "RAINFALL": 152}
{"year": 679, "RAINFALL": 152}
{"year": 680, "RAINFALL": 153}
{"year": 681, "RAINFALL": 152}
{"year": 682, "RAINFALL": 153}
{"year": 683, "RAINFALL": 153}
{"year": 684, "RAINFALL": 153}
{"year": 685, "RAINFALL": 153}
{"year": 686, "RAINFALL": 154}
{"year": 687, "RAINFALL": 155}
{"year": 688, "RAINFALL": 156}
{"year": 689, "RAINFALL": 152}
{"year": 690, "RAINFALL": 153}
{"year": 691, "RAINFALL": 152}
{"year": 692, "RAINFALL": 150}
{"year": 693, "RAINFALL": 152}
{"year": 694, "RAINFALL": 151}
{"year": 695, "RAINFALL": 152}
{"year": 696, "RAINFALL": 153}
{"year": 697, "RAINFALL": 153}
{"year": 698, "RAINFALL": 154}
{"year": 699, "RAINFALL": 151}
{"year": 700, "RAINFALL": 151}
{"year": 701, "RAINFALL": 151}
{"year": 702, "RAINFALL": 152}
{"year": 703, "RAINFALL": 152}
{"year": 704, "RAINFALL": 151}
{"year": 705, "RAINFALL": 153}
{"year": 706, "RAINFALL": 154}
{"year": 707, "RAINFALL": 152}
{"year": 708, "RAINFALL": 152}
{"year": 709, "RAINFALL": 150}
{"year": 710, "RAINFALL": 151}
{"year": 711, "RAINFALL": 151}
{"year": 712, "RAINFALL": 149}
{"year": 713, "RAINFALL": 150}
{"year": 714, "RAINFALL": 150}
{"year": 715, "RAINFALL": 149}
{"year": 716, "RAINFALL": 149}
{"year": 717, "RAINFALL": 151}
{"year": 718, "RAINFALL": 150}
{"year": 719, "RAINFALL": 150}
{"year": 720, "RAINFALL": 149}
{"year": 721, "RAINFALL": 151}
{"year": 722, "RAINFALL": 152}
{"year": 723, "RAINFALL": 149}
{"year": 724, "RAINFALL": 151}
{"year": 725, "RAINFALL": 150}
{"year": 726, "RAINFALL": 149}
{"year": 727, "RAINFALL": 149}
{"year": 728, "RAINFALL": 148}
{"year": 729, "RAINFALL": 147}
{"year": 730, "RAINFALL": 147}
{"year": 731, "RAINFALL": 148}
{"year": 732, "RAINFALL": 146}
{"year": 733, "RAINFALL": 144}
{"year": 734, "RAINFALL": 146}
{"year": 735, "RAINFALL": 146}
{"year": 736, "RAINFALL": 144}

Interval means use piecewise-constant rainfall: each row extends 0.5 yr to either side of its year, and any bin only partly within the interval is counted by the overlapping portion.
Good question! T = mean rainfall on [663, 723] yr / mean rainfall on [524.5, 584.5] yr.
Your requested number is 1.15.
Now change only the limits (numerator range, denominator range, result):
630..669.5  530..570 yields 0.92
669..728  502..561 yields 1.11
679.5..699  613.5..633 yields 1.85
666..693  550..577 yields 1.09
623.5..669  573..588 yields 1.20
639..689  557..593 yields 1.18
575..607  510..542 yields 0.87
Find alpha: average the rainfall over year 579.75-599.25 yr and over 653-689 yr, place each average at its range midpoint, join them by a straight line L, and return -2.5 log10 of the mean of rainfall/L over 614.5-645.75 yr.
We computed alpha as 0.40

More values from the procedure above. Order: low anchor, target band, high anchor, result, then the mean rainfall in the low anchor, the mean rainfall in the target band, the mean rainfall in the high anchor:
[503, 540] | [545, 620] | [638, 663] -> 0.08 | 135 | 125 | 135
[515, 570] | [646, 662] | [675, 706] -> 0.05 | 139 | 142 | 152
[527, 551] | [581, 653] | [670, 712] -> 0.30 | 137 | 110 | 152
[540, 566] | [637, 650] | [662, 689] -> 0.23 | 141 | 121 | 152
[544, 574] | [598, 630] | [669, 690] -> 0.38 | 141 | 103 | 153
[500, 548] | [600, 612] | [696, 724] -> 0.14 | 135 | 125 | 151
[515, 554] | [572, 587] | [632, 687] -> 0.32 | 136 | 102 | 138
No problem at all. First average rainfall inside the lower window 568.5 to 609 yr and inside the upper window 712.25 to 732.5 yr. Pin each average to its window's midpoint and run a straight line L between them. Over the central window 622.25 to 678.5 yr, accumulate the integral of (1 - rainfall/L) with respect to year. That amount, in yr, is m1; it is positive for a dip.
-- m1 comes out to 4.0 yr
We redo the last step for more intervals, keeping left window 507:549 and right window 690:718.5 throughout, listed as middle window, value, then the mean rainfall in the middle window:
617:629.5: 5.64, 79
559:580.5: 1.32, 131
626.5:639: 4.92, 87.9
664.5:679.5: -0.36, 152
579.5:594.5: 3.47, 108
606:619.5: 3.50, 106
